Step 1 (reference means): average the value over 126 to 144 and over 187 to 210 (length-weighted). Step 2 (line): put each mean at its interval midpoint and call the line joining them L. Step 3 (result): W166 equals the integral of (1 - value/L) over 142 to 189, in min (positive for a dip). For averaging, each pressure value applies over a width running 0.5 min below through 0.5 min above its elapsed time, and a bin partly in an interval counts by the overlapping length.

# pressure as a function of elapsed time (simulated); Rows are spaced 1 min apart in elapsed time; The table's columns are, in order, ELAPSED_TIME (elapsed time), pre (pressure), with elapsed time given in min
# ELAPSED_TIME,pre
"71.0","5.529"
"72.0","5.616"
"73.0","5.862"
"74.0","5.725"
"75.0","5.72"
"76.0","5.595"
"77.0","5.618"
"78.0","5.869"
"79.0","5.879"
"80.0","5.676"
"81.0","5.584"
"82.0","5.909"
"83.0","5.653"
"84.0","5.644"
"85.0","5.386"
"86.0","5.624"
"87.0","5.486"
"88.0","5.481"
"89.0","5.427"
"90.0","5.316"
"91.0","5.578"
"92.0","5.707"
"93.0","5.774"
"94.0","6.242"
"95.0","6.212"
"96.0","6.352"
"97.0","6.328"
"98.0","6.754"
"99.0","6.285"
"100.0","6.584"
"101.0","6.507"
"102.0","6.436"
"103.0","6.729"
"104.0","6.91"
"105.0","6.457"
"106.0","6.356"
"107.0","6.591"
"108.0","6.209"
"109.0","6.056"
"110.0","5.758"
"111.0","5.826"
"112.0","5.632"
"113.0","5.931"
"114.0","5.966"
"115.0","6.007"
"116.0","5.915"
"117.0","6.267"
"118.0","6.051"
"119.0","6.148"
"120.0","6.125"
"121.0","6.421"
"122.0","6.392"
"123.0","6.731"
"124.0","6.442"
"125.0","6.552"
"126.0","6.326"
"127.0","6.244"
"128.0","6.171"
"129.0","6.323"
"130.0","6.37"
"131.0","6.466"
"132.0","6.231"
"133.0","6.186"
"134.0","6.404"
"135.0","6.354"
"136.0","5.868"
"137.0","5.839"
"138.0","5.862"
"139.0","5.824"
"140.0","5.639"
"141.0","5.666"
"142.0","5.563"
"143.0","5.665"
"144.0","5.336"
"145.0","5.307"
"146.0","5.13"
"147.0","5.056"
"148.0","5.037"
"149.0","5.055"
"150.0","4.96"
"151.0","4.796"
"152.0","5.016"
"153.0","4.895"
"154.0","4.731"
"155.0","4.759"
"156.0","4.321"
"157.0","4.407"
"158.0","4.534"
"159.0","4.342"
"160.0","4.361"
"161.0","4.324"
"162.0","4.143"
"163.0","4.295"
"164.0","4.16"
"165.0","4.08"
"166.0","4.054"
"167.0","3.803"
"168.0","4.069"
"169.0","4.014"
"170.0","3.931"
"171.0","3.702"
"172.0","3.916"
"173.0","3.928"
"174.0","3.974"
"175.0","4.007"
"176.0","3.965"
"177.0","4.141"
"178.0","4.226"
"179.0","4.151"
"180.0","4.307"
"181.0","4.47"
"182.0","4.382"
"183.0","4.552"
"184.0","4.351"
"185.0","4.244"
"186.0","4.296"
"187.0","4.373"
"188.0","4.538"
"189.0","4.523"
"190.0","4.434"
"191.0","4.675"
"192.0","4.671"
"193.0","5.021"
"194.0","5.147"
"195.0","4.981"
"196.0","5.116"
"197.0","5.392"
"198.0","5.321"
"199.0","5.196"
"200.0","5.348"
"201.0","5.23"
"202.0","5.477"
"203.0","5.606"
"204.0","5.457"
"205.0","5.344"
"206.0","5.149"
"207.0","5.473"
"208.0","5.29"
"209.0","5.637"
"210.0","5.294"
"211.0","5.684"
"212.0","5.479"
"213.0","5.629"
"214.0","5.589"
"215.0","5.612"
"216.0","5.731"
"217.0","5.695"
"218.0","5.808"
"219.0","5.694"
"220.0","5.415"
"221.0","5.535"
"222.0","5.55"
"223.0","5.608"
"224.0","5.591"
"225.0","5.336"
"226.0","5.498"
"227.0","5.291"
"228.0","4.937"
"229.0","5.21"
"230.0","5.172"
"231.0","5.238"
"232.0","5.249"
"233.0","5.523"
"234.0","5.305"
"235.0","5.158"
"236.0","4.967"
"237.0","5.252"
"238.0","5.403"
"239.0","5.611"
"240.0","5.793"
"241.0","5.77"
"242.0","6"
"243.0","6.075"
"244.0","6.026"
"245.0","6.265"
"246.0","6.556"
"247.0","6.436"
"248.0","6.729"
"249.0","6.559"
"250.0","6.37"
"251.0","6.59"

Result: 9.7 min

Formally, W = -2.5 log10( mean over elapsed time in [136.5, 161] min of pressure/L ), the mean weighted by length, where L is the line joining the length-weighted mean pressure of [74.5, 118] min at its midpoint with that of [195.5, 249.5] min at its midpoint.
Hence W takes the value 0.147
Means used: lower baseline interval 5.98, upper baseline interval 5.56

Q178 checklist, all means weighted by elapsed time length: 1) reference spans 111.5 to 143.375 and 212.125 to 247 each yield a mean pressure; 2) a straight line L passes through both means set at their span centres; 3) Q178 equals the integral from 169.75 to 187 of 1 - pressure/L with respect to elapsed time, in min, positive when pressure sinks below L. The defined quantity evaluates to 4.97 min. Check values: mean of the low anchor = 6.11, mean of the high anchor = 5.57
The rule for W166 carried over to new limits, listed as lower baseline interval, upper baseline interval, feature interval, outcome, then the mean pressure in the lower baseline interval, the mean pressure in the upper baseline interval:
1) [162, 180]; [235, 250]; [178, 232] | -2.2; 4.04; 5.95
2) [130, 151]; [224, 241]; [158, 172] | 3.7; 5.67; 5.33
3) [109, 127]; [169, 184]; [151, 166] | 0.9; 6.15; 4.12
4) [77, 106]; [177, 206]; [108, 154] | -2.7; 5.99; 4.81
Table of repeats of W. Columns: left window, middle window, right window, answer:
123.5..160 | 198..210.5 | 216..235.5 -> 0.02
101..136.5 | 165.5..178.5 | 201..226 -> 0.42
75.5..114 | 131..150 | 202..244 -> 0.03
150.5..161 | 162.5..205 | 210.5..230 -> 0.11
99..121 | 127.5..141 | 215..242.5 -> -0.01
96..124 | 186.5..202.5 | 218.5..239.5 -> 0.14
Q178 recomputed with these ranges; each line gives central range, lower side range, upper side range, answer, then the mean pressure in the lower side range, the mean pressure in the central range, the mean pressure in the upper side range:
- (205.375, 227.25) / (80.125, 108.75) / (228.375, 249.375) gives 0.9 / 6.05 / 5.53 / 5.72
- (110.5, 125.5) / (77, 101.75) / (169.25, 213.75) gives -1.6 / 5.89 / 6.16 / 4.77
